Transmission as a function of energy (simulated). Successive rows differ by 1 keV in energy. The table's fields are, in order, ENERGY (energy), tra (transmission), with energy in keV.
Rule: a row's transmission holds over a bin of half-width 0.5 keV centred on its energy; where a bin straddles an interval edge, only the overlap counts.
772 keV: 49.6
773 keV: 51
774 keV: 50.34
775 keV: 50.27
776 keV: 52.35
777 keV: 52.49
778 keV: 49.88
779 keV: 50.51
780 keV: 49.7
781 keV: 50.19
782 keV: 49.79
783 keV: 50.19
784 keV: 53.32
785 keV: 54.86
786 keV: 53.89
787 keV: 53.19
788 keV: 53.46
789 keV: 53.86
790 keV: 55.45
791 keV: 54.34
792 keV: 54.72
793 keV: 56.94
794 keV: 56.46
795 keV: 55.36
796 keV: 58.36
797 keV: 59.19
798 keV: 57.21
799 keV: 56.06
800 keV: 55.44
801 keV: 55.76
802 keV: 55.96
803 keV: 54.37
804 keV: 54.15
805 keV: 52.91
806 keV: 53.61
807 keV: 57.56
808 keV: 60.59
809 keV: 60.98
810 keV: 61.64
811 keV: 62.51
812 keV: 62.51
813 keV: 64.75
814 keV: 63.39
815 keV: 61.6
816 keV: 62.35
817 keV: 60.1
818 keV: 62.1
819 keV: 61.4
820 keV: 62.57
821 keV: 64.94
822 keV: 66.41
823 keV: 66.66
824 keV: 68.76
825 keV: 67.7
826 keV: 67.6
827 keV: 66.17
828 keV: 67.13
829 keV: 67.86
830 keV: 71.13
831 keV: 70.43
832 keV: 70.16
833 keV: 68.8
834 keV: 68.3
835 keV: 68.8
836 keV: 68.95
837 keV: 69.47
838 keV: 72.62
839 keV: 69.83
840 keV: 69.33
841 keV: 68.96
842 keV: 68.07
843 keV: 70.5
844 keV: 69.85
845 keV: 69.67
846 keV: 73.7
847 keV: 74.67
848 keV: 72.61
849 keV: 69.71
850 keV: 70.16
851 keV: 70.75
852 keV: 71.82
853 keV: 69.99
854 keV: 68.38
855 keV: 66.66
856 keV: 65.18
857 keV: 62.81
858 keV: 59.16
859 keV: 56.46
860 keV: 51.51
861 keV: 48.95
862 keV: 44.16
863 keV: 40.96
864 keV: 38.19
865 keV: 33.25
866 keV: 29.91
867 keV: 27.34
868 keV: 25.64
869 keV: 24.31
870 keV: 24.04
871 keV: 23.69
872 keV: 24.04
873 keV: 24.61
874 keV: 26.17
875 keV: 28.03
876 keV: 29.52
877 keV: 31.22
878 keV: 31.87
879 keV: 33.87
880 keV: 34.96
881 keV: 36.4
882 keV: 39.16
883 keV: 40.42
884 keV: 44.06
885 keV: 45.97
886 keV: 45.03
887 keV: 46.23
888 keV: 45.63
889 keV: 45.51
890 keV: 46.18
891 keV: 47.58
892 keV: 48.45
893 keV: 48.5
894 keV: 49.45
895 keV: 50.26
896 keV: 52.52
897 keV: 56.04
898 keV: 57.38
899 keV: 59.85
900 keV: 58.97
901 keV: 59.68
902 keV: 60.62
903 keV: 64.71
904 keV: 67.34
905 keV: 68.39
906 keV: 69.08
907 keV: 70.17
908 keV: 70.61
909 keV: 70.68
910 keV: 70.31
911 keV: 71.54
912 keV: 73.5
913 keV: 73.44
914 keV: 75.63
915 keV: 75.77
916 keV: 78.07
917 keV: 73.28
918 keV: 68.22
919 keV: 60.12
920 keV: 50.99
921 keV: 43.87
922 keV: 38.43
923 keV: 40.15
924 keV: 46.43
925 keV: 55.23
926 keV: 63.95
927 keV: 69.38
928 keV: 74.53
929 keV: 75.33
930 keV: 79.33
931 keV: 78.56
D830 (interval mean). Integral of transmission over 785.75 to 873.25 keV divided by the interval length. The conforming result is 58.7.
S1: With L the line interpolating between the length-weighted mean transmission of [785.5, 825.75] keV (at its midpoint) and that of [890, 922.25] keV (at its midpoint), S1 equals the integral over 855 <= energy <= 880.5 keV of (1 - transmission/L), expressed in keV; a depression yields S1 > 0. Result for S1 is 9.8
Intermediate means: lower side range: 59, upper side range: 61.9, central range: 37.4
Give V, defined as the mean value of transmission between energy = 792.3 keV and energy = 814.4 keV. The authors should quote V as 57.9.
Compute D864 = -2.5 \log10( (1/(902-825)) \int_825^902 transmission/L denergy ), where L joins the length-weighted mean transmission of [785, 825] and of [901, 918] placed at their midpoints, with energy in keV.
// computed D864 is 0.21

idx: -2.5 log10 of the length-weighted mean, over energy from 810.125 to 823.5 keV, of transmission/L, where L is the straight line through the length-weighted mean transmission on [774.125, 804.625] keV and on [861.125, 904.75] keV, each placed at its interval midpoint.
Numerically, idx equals -0.25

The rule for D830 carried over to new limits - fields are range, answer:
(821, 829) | 67.1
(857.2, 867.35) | 43.8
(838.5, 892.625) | 49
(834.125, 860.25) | 68.2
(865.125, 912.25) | 46.5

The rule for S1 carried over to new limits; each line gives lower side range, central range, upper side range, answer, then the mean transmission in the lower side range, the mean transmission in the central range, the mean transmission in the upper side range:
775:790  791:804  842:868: -0.7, 52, 56.2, 58.6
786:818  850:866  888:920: 1.0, 57.6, 56.1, 62.2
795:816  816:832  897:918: -1.6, 58.4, 66.1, 68.1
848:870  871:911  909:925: 6.7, 52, 48.7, 62.7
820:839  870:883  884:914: 6.6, 68.3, 30.4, 58.4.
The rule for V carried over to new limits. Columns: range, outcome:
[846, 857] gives 69.8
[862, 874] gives 29.3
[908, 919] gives 72.3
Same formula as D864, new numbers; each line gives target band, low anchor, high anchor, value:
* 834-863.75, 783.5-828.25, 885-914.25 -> -0.110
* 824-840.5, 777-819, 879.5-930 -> -0.211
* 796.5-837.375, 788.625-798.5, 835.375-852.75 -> 0.002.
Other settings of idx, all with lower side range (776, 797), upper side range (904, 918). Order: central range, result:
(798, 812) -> -0.02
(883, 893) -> 0.44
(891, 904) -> 0.25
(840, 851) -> -0.14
